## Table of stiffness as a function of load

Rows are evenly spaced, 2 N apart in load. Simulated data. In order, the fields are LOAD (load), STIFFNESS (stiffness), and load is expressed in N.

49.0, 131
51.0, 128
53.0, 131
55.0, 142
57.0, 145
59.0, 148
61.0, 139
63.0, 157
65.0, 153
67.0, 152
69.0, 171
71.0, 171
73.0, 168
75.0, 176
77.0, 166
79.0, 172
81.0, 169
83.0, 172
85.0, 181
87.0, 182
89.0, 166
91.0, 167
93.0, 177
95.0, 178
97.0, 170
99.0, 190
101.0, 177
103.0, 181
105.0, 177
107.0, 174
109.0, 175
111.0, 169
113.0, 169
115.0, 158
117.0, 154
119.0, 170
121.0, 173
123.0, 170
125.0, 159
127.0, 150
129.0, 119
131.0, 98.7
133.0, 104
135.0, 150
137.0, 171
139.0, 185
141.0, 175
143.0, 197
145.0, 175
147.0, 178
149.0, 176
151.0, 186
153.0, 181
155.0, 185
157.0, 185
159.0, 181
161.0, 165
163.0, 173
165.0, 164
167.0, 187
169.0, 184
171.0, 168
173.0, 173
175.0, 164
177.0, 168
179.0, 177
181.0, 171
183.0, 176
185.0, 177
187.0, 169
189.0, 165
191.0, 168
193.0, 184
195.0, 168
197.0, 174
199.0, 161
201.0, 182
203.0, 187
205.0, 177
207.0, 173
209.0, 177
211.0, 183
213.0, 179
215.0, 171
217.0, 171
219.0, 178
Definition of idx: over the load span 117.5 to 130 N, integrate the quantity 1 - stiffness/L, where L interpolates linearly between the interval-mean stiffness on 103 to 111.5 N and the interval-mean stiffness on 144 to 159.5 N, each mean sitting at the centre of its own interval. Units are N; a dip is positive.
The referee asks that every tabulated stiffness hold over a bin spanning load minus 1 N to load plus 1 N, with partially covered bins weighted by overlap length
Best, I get 1.4 N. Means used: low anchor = 175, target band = 157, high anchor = 181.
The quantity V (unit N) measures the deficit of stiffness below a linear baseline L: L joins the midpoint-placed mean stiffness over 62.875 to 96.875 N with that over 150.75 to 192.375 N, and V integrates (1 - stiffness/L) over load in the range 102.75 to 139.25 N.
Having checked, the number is 3.1 N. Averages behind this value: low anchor 170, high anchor 174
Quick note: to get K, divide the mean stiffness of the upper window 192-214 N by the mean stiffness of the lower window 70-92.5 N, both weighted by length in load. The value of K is 1.0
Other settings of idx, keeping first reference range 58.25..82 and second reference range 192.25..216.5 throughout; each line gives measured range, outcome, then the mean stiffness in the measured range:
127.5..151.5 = 1.50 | 159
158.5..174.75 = -0.14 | 174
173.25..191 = 0.31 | 171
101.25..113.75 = -0.64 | 174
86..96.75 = -0.62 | 174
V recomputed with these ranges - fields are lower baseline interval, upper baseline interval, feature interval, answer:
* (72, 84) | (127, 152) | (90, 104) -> -0.85 N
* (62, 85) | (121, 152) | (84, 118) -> -1.95 N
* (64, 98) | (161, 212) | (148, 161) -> -0.63 N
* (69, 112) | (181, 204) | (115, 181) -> 2.60 N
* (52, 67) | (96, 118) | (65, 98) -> -2.68 N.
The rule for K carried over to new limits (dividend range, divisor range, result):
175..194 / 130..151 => 1.06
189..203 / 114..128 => 1.07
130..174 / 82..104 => 0.96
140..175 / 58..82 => 1.10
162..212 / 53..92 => 1.07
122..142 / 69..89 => 0.86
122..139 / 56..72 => 0.92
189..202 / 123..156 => 1.06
